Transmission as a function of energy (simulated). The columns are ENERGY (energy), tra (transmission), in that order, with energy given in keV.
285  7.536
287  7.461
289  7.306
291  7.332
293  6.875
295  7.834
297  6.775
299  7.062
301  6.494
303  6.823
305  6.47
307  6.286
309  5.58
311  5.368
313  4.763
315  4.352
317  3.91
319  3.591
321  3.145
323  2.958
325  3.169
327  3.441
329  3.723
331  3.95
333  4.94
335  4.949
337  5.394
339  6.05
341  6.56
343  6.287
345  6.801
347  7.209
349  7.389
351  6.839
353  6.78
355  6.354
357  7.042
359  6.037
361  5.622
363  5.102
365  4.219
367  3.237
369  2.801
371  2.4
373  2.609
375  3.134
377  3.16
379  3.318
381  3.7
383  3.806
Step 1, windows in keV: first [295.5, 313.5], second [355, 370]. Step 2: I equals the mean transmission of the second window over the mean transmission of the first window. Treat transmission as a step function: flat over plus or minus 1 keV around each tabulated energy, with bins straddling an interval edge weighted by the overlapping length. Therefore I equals 0.8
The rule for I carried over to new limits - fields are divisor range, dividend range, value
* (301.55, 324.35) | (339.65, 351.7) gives 1.41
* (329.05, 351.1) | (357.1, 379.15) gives 0.67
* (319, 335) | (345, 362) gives 1.80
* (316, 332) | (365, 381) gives 0.88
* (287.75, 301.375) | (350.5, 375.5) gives 0.67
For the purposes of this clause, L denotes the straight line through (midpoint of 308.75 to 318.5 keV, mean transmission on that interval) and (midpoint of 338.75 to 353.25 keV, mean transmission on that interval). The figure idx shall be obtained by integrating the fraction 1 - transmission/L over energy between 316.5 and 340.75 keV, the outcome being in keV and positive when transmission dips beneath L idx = 6.5 keV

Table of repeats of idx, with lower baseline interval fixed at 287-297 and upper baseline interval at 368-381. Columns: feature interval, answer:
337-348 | -4.4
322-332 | 3.7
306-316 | 1.7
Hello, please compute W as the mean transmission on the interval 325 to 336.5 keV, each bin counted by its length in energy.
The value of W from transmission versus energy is 4.16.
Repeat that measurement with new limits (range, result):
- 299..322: 5.24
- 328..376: 5.23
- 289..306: 6.98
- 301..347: 5.02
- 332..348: 6.02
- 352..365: 6.01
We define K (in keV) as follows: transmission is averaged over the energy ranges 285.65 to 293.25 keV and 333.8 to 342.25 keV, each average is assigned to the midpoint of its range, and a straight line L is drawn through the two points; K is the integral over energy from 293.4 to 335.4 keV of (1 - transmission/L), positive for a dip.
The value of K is 9.7 keV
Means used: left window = 7.29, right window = 5.74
